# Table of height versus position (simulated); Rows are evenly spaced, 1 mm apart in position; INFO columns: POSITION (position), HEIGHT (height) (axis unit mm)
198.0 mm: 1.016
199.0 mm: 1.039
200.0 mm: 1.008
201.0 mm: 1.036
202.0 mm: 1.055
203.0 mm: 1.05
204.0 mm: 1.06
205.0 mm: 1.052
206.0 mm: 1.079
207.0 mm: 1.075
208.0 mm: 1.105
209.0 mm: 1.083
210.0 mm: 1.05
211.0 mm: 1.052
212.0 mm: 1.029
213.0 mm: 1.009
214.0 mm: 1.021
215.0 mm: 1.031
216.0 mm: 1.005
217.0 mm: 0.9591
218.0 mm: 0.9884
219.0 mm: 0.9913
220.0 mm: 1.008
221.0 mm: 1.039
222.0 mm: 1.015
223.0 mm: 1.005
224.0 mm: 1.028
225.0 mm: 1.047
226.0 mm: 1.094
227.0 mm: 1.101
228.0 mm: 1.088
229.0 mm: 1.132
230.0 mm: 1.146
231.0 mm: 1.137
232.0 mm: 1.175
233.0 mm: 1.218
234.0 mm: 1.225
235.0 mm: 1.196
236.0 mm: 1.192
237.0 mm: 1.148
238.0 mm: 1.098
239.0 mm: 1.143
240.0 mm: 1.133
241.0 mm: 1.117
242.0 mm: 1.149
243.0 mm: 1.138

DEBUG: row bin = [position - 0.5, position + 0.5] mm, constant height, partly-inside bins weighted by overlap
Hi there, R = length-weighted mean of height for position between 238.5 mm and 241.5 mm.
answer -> 1.13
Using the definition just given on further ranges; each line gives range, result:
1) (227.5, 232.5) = 1.14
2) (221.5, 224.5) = 1.02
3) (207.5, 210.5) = 1.08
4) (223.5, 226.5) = 1.06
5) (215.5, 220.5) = 0.99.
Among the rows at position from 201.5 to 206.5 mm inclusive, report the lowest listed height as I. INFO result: 1.05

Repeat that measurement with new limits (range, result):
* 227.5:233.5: 1.088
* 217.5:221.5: 0.9884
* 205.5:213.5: 1.009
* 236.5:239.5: 1.098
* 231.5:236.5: 1.175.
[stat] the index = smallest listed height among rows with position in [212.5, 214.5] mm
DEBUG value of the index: 1.009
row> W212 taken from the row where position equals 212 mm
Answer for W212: 1.029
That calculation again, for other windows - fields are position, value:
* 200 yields 1.008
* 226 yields 1.094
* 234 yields 1.225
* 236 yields 1.192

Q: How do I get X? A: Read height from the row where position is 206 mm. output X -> 1.079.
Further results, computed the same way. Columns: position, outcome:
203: 1.05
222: 1.015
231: 1.137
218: 0.9884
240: 1.133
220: 1.008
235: 1.196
